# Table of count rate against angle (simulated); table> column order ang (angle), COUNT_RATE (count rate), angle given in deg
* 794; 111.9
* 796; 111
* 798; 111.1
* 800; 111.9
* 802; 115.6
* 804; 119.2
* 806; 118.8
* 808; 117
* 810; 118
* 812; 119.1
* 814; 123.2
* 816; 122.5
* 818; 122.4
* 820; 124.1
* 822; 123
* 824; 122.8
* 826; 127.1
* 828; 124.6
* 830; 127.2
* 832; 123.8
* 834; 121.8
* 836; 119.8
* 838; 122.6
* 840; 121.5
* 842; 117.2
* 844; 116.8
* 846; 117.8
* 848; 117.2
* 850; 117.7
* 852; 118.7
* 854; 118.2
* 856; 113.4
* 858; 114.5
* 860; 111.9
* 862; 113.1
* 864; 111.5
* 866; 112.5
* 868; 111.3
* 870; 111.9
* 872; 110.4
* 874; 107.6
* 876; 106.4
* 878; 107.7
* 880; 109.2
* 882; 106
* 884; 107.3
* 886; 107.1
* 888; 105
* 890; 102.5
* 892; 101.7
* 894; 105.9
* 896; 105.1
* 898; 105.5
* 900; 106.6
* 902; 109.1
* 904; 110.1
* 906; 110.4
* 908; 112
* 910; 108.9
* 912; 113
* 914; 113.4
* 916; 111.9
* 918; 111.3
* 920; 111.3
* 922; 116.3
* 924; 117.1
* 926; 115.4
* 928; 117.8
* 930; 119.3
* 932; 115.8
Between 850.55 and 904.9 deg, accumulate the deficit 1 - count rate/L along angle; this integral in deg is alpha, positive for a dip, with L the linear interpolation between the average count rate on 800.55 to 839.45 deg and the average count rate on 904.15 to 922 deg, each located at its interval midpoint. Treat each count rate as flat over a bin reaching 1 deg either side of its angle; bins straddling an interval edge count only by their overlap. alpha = 2.9 deg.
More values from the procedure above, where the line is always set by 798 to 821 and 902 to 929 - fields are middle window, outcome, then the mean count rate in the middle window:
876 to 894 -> 1.4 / 106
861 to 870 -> 0.3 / 112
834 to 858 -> -0.3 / 118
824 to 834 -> -0.6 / 125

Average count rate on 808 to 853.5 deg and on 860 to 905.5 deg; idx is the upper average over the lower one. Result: 0.9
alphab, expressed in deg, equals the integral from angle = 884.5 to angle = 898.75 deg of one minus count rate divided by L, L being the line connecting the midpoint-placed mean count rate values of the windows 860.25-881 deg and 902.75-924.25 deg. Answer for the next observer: 0.8 deg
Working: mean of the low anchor 110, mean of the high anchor 112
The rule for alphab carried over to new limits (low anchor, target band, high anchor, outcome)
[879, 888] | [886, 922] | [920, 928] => 0.94 deg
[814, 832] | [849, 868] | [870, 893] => -0.15 deg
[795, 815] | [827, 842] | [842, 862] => -0.82 deg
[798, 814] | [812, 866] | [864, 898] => -3.24 deg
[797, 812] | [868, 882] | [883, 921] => 0.21 deg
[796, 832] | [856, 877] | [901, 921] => 0.75 deg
